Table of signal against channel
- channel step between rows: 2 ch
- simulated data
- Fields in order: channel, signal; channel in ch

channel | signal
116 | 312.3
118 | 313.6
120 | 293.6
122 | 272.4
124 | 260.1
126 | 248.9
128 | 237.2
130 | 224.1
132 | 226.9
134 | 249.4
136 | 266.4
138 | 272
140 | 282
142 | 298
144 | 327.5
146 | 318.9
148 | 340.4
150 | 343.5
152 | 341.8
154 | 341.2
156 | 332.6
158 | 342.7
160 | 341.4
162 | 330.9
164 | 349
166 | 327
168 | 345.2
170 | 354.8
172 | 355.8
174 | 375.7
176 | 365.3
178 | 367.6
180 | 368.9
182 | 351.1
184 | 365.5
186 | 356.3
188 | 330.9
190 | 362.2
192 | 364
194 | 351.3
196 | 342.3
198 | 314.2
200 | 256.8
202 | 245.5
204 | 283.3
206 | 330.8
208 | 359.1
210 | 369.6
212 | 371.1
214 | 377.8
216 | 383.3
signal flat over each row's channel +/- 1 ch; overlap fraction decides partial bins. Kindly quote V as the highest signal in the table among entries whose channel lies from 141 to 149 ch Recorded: 340.4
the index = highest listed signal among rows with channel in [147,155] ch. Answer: 343.5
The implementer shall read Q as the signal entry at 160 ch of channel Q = 341.4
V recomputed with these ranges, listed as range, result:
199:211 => 369.6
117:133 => 313.6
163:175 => 375.7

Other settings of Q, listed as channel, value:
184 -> 365.5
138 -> 272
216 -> 383.3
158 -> 342.7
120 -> 293.6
